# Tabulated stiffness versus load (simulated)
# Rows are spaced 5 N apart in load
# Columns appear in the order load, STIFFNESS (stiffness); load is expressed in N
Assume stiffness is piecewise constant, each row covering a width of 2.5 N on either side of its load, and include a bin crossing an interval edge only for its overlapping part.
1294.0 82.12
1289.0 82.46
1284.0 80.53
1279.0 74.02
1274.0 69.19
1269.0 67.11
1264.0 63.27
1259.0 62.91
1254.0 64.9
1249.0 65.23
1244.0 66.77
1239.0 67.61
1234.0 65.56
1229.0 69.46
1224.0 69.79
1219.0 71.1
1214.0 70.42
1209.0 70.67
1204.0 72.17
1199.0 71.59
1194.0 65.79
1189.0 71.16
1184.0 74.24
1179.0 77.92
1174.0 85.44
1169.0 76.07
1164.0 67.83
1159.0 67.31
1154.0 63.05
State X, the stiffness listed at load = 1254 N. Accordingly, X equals 64.9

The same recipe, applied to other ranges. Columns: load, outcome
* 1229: 69.46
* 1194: 65.79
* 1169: 76.07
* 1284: 80.53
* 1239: 67.61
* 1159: 67.31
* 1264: 63.27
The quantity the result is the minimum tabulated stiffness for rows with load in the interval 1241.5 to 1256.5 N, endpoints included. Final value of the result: 64.9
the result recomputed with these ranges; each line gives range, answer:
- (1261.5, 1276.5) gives 63.27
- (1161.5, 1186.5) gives 67.83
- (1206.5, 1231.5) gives 69.46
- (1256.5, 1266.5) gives 62.91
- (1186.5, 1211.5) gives 65.79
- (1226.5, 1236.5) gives 65.56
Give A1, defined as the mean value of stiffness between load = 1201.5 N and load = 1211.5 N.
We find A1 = 71.4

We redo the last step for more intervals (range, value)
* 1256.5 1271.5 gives 64.4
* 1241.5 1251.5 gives 66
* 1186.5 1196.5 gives 68.5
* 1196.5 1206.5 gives 71.9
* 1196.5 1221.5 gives 71.2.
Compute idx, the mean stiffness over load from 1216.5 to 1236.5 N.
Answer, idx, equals 69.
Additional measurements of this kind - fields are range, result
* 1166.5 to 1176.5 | 80.8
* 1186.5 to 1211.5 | 70.3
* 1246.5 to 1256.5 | 65.1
